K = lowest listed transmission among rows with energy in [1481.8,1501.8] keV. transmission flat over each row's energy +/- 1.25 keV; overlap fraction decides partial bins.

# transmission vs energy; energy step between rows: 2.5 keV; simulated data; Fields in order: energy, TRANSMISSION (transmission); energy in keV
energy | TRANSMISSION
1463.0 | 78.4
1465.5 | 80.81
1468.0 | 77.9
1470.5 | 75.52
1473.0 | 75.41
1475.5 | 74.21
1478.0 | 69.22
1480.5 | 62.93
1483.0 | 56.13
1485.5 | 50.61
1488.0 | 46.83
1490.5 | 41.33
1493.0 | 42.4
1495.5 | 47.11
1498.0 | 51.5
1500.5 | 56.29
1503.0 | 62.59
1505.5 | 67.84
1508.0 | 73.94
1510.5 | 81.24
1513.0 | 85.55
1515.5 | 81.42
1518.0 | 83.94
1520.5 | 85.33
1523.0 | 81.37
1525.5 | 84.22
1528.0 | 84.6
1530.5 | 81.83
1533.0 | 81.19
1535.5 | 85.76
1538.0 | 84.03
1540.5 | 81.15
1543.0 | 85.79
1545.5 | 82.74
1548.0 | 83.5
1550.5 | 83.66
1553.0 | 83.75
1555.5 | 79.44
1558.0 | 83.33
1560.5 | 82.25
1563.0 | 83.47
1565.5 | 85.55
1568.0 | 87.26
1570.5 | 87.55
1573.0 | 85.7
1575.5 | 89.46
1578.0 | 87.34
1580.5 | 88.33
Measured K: 41.33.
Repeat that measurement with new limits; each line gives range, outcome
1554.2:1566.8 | 79.44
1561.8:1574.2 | 83.47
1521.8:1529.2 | 81.37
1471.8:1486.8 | 50.61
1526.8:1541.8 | 81.15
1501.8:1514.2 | 62.59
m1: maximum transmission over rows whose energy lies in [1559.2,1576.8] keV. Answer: 89.46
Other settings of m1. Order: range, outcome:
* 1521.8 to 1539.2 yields 85.76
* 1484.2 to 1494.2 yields 50.61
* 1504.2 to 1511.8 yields 81.24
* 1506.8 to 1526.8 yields 85.55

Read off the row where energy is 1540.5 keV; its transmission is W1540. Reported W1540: 81.15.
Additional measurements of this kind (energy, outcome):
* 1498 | 51.5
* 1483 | 56.13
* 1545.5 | 82.74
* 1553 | 83.75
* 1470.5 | 75.52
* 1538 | 84.03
